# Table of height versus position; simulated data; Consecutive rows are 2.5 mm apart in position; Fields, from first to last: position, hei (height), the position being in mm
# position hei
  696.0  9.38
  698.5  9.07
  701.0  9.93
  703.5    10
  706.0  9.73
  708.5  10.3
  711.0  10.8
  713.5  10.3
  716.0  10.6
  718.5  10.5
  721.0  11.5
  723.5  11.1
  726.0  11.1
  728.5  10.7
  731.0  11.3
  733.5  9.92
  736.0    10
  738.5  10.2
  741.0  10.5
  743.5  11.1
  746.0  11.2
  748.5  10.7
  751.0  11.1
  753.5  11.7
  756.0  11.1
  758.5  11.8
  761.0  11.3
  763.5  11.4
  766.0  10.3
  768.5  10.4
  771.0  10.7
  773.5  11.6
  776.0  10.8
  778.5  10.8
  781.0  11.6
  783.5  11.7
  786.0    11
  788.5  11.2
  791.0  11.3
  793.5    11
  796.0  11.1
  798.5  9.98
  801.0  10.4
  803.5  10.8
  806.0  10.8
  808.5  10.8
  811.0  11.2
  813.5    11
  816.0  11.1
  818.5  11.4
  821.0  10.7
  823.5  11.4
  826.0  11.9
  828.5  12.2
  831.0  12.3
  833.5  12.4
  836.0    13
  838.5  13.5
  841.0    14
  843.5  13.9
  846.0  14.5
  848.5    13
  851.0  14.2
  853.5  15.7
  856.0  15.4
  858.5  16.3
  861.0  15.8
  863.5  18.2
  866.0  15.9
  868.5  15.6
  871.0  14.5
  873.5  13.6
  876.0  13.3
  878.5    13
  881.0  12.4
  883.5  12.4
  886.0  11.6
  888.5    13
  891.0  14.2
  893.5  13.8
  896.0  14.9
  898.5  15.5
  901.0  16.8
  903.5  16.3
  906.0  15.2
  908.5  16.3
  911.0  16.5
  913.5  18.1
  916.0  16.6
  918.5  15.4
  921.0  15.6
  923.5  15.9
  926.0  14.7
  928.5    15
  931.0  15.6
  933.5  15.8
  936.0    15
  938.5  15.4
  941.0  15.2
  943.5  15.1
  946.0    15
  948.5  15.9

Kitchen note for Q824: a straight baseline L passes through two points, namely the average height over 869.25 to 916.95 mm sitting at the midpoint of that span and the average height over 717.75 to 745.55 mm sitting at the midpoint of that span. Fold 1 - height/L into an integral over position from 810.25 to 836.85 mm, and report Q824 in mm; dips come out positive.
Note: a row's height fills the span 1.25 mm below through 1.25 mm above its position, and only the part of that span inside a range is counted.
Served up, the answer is 2.6 mm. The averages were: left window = 10.7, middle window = 11.7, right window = 14.6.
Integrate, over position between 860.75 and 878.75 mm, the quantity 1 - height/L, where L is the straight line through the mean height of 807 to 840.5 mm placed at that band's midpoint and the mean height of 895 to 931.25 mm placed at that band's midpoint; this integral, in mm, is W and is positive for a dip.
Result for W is -1.5 mm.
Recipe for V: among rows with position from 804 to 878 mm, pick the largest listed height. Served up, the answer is 18.2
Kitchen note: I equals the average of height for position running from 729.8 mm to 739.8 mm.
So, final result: 10.4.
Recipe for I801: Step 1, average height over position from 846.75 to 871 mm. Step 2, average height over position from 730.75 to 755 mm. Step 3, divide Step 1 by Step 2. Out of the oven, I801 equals 1.44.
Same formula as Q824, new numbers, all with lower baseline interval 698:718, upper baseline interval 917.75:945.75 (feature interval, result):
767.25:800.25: 2.47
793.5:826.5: 4.11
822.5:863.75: -1.86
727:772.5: 1.00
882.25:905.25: 0.26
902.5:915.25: -1.46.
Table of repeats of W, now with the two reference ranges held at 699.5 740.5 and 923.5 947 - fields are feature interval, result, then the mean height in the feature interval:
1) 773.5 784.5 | 0.5 mm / 11.3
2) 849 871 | -3.4 mm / 15.7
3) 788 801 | 1.4 mm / 10.9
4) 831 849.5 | -0.4 mm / 13.4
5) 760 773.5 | 0.7 mm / 10.9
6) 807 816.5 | 1.1 mm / 11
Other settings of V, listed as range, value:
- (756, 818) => 11.8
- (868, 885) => 15.6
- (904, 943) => 18.1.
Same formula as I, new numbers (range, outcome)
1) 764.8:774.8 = 10.8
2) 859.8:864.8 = 17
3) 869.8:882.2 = 13.4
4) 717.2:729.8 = 11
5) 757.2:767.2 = 11.2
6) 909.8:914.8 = 17.3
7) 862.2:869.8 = 16.5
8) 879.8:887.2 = 12.1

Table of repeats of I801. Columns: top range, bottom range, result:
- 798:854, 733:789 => 1.11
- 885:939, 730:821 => 1.40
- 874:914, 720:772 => 1.33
